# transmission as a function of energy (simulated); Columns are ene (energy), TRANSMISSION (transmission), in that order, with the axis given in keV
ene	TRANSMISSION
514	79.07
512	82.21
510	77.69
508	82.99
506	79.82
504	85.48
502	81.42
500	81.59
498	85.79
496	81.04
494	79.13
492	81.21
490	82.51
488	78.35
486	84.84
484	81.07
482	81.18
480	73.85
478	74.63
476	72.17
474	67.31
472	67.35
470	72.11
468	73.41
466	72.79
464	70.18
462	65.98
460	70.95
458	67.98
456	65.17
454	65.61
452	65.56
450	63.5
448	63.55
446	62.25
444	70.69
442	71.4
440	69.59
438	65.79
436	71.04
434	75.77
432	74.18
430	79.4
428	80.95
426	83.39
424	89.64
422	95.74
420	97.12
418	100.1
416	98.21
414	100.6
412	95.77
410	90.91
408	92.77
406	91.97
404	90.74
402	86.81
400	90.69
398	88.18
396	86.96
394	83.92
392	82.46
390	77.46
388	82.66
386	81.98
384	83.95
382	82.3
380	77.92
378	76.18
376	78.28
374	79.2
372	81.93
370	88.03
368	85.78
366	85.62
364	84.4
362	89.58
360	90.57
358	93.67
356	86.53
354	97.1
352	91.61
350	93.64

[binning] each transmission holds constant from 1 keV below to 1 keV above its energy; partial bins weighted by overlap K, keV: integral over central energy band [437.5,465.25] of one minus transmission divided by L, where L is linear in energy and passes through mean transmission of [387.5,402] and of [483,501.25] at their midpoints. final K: 5.3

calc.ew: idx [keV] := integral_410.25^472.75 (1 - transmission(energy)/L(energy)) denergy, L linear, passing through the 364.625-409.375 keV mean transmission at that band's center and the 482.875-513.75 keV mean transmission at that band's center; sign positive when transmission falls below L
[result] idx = 4.9 keV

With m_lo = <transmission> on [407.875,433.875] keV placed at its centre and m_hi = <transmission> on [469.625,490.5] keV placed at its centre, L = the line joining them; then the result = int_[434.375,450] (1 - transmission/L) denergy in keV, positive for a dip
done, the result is 3.2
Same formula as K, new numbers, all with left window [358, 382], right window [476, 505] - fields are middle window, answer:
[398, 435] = -3.2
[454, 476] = 3.2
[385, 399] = 0.0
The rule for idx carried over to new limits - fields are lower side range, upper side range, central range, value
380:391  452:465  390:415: -3.7 keV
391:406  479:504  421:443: 1.9 keV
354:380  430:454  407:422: -4.3 keV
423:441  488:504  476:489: 0.4 keV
